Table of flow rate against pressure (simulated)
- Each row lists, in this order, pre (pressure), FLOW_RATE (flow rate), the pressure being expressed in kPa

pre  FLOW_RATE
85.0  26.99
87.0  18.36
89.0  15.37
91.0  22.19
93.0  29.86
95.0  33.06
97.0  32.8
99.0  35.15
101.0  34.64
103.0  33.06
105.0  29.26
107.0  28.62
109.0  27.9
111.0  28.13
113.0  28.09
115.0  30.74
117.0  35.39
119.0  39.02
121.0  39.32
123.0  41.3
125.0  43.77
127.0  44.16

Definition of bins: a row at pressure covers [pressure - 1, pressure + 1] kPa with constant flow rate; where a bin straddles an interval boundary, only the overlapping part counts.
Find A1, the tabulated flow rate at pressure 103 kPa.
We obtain 33.06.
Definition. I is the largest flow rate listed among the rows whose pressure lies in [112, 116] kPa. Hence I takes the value 30.74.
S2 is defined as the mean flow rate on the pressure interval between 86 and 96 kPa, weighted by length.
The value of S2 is 23.8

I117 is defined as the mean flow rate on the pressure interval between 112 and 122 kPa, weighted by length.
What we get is 34.5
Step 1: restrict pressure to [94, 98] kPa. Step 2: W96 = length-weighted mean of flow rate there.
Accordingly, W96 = 32.9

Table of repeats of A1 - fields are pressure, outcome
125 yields 43.77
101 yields 34.64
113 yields 28.09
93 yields 29.86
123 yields 41.3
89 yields 15.37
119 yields 39.02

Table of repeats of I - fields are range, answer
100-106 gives 34.64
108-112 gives 28.13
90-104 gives 35.15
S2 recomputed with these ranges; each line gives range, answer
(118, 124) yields 39.9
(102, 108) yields 30.3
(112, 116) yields 29.4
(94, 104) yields 33.7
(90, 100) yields 30.6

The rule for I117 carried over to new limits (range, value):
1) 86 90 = 16.9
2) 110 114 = 28.1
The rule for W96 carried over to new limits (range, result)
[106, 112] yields 28.2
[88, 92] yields 18.8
